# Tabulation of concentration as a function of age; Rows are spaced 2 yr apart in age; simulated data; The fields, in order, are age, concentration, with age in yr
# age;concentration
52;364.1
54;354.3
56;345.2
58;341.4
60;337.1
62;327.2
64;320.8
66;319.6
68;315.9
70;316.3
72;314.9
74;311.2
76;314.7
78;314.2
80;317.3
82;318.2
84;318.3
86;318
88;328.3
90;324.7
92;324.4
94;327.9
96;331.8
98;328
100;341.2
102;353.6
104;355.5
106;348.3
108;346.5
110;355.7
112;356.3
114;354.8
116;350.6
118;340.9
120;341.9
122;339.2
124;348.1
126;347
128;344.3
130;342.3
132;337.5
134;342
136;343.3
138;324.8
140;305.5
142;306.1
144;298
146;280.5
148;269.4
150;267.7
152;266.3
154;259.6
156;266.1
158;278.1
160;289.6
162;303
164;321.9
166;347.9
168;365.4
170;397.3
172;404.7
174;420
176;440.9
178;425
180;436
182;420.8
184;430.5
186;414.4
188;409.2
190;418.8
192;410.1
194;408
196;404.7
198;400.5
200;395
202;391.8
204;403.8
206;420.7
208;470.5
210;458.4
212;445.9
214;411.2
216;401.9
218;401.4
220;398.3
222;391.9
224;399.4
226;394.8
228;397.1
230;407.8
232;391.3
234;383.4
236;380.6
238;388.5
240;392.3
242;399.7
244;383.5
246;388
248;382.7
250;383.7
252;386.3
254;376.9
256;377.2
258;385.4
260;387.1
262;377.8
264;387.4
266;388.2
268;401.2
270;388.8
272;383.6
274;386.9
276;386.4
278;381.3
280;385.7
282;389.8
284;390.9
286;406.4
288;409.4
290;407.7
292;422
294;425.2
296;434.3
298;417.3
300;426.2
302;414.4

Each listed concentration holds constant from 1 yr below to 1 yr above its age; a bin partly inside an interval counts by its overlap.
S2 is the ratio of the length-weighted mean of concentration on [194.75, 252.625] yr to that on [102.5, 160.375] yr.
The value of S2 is 1.25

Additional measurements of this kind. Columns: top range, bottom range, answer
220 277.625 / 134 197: 1.10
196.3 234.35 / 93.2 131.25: 1.19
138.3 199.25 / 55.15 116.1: 1.07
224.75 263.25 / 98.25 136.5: 1.12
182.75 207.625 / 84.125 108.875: 1.23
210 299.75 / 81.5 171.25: 1.22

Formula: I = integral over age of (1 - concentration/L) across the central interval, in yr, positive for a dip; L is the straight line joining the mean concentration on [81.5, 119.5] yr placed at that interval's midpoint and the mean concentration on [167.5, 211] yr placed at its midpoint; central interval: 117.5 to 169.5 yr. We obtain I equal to 8.33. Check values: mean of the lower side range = 338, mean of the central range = 315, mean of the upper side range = 416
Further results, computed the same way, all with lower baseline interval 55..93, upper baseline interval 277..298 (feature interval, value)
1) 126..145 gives 1.0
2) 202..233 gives -2.8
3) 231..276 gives 0.7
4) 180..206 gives -2.9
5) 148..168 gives 3.6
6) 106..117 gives -0.5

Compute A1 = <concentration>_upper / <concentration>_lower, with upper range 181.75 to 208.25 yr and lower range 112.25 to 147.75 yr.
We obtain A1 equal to 1.2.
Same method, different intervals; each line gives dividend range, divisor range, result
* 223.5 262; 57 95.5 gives 1.21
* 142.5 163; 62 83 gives 0.88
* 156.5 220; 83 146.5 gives 1.19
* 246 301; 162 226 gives 0.97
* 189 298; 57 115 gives 1.21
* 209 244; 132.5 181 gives 1.21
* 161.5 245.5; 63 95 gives 1.26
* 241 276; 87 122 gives 1.13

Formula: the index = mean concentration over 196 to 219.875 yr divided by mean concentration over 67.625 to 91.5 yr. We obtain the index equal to 1.3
